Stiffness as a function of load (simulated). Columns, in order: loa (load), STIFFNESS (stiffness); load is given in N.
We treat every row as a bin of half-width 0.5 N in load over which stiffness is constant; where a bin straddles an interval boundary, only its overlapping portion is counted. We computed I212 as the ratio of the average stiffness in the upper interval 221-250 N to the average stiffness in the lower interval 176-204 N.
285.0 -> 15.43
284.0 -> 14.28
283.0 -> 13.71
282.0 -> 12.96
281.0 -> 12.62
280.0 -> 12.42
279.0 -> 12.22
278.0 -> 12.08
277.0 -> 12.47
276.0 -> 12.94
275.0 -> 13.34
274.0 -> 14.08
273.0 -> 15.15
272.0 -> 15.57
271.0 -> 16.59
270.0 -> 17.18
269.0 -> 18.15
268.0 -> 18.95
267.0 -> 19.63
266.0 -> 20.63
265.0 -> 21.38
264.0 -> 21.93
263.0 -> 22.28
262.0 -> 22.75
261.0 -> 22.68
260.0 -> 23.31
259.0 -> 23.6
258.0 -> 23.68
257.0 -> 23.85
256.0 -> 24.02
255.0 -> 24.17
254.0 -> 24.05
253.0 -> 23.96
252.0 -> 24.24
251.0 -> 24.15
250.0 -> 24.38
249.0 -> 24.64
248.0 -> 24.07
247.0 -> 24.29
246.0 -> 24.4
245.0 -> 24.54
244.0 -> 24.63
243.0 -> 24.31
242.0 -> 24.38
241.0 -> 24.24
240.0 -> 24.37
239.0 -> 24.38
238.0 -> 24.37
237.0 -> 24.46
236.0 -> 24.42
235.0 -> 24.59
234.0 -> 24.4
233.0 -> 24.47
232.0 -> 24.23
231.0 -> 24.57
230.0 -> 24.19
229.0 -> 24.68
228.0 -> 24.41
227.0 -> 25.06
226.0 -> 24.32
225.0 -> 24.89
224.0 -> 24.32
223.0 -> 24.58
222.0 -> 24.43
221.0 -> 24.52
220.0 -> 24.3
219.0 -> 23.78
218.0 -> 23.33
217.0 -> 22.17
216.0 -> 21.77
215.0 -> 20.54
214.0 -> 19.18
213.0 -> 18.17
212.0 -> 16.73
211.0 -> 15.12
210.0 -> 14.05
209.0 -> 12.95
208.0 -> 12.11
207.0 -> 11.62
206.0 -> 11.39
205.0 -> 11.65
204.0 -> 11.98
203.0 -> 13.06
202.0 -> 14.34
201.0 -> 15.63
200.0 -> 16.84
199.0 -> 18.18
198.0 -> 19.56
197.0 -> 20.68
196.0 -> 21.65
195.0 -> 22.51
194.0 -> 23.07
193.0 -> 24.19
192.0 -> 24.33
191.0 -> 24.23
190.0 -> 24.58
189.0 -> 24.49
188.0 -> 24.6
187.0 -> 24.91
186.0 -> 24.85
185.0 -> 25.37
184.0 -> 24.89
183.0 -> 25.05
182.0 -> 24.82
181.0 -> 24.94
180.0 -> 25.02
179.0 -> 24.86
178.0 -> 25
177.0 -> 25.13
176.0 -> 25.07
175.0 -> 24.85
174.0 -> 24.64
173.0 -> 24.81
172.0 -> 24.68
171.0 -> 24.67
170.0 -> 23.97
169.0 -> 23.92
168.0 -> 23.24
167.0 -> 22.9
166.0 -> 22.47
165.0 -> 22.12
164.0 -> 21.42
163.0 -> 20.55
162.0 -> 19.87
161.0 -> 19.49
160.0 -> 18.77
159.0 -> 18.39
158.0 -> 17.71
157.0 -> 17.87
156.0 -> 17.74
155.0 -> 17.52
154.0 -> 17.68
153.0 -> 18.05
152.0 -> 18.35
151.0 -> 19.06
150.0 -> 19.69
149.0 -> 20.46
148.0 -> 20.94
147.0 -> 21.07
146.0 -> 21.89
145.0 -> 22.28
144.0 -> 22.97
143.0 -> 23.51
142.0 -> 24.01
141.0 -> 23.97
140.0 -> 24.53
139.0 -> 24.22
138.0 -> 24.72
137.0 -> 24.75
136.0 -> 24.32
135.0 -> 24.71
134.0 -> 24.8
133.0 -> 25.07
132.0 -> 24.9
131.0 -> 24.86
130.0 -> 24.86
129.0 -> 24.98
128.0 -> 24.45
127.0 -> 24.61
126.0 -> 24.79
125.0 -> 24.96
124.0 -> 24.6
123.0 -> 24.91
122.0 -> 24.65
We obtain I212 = 1.1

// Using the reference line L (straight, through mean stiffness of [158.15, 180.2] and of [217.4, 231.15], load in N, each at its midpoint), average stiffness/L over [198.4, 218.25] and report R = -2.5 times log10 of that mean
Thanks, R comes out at 0.44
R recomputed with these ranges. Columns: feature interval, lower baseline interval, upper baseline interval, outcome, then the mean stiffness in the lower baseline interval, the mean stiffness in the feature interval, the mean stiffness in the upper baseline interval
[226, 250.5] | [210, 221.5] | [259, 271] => -0.18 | 20.6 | 24.4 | 20.7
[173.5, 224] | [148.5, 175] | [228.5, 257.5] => 0.07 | 20.8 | 20.9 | 24.3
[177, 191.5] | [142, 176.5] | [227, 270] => -0.14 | 21.3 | 24.8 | 23.5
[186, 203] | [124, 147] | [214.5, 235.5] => 0.13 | 24.2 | 21.3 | 24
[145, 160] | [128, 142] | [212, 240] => 0.27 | 24.6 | 19.1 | 23.5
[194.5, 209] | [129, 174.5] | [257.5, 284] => 0.27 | 22.1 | 15.7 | 17.3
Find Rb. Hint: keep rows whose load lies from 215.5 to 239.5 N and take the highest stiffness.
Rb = 25.06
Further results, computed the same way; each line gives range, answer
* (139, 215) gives 25.37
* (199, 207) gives 18.18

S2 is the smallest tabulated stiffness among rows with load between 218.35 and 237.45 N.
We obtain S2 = 23.78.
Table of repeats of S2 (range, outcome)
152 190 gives 17.52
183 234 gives 11.39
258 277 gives 12.47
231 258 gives 23.68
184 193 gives 24.19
